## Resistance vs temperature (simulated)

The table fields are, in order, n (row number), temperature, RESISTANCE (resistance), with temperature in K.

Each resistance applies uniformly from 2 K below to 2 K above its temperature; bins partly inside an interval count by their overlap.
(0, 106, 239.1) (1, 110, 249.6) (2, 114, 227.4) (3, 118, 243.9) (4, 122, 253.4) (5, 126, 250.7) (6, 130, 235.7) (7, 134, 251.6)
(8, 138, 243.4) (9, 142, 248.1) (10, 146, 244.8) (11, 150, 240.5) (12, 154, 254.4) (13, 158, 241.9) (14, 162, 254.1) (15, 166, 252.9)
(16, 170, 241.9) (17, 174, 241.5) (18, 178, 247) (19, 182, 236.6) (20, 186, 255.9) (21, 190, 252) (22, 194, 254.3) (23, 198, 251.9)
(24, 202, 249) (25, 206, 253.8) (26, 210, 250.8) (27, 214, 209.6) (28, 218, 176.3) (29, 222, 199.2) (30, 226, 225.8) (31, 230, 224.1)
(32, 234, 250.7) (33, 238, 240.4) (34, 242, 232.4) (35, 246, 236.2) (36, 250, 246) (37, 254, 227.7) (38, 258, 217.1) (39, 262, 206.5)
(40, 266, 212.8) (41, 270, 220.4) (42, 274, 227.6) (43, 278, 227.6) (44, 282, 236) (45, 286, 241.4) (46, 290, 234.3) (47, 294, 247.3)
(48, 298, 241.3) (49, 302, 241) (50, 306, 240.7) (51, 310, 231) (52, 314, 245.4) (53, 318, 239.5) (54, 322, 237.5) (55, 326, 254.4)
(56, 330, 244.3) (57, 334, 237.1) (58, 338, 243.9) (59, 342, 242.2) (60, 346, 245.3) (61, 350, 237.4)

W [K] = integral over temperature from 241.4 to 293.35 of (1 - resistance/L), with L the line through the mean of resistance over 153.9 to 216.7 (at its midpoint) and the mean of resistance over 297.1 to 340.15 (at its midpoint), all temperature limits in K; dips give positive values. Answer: 3.11 K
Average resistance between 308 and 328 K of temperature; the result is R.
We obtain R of 242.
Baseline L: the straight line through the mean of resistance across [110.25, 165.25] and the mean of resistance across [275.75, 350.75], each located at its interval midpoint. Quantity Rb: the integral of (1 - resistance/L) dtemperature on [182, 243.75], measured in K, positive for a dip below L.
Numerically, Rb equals 2.1 K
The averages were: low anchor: 246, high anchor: 240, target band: 235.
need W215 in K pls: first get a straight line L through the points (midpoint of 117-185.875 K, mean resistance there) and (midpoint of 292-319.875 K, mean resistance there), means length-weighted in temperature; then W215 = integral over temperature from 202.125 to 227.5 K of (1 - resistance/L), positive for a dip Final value 2.4 K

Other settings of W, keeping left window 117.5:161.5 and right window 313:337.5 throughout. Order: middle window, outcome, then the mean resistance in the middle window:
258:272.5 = 1.8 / 214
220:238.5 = 1.3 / 227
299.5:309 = 0.1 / 240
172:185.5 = 0.1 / 243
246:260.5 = 0.8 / 230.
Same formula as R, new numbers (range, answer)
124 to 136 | 246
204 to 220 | 223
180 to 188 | 246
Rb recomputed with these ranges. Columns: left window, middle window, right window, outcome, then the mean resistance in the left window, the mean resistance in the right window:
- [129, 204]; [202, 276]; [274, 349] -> 5.4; 247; 240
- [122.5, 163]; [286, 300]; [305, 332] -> 0.1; 247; 242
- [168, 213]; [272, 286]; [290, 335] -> 0.6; 248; 242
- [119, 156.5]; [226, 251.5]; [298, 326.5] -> 0.6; 247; 241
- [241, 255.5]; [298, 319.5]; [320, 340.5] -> 0.2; 236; 243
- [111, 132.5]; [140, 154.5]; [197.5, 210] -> 0.0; 243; 251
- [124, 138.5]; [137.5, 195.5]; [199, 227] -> -2.7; 246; 224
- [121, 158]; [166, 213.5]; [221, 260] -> -1.8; 247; 231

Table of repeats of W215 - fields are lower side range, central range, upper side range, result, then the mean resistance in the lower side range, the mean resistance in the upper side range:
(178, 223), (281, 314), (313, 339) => 0.3 K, 237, 243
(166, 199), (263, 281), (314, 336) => 1.7 K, 248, 243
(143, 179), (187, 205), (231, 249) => -0.6 K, 247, 239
